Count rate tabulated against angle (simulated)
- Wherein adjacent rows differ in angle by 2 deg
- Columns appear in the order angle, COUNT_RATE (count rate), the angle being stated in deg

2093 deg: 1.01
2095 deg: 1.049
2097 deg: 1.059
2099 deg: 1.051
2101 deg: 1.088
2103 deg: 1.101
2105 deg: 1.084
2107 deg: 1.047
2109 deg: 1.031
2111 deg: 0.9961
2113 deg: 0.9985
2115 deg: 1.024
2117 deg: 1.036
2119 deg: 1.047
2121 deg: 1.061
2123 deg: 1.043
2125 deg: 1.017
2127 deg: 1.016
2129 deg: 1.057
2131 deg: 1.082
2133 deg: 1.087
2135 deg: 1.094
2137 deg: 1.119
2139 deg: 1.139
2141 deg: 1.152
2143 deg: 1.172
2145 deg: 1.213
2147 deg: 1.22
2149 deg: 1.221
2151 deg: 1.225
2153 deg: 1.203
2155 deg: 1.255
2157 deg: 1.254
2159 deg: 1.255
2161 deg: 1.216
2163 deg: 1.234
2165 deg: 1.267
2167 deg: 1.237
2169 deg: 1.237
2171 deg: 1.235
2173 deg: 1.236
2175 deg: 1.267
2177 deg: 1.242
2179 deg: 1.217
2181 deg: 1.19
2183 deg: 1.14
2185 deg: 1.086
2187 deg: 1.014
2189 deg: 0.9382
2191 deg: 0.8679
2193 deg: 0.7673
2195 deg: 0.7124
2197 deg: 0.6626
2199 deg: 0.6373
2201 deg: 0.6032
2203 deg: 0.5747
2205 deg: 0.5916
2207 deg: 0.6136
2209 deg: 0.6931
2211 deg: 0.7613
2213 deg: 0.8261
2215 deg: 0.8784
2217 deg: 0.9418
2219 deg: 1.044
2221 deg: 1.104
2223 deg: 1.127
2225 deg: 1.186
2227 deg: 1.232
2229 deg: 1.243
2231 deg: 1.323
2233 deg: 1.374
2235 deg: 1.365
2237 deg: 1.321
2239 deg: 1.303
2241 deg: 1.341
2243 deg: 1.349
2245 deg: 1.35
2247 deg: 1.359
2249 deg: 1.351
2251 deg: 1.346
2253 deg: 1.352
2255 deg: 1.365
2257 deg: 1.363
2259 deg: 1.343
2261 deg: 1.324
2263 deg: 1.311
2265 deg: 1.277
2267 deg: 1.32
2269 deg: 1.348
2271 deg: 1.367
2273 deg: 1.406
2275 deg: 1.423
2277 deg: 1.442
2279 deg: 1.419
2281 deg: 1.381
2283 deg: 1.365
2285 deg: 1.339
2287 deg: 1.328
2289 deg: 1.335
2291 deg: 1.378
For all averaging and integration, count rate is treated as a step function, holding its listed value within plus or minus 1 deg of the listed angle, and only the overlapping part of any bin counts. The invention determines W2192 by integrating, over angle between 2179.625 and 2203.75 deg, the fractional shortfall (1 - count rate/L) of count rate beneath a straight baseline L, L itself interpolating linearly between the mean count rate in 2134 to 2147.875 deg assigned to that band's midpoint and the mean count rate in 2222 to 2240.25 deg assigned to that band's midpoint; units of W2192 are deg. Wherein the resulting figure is 7.18 deg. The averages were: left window 1.16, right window 1.28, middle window 0.858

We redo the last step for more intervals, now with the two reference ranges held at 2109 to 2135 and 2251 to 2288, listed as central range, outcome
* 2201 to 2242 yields 7.5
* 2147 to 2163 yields -1.7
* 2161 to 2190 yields -0.7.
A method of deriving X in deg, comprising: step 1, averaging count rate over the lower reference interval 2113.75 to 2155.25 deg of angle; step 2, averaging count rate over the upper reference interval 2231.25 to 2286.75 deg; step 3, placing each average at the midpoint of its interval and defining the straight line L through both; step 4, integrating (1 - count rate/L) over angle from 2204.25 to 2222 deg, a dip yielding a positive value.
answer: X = 6.1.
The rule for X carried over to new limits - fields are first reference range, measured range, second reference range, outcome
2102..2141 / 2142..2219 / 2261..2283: 9.6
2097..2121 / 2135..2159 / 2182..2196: -4.9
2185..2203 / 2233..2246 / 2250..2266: -1.9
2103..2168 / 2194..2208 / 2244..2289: 6.9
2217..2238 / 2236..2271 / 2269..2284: -0.7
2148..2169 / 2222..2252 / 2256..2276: 0.3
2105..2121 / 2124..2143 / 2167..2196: -0.7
